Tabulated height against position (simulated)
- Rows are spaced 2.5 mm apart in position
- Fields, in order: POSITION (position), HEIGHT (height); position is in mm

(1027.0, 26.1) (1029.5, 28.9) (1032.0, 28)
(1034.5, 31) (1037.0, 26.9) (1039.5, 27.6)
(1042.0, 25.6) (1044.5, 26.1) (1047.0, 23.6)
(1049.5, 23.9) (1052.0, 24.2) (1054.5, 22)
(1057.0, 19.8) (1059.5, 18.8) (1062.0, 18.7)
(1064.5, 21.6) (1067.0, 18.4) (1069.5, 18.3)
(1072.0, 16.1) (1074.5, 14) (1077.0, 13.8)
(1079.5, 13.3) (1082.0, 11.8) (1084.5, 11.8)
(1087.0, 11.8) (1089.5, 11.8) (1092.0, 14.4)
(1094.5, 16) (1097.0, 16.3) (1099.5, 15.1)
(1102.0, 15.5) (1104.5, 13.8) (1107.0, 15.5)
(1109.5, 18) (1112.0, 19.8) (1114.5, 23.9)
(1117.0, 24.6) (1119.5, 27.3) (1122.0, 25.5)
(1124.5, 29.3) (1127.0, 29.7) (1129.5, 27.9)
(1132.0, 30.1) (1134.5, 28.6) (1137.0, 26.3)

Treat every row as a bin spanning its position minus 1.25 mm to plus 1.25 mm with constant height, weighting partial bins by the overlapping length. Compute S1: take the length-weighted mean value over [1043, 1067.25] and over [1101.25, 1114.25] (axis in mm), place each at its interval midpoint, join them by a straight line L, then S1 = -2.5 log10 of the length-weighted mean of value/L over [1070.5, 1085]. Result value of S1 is 0.409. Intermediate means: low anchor 21.9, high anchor 17.1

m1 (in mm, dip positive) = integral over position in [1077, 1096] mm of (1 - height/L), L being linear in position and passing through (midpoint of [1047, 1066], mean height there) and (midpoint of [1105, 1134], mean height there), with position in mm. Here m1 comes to 8.14 mm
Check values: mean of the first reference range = 21.4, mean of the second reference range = 24.5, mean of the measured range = 13.1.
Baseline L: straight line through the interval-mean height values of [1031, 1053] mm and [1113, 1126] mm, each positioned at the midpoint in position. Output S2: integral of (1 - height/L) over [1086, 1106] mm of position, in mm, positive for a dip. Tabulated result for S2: 9.0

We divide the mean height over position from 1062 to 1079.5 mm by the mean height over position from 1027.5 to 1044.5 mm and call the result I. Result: 0.6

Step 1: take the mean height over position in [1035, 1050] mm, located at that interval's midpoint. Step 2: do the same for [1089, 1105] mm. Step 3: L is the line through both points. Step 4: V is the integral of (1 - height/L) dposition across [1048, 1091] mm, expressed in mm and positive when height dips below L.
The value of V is 7.6 mm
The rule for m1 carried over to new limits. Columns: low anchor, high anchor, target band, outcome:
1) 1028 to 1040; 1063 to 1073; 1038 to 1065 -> 0.6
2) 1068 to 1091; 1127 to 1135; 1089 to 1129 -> 4.9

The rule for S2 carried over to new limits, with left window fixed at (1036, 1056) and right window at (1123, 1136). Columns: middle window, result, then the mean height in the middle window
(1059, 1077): 5.7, 17.7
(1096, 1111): 6.5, 15.8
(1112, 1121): 1.2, 24.5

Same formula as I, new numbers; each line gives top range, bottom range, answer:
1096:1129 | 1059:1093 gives 1.40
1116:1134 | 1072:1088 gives 2.14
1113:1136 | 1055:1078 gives 1.53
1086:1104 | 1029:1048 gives 0.53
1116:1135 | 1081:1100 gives 2.05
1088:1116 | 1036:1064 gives 0.70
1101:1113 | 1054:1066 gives 0.82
